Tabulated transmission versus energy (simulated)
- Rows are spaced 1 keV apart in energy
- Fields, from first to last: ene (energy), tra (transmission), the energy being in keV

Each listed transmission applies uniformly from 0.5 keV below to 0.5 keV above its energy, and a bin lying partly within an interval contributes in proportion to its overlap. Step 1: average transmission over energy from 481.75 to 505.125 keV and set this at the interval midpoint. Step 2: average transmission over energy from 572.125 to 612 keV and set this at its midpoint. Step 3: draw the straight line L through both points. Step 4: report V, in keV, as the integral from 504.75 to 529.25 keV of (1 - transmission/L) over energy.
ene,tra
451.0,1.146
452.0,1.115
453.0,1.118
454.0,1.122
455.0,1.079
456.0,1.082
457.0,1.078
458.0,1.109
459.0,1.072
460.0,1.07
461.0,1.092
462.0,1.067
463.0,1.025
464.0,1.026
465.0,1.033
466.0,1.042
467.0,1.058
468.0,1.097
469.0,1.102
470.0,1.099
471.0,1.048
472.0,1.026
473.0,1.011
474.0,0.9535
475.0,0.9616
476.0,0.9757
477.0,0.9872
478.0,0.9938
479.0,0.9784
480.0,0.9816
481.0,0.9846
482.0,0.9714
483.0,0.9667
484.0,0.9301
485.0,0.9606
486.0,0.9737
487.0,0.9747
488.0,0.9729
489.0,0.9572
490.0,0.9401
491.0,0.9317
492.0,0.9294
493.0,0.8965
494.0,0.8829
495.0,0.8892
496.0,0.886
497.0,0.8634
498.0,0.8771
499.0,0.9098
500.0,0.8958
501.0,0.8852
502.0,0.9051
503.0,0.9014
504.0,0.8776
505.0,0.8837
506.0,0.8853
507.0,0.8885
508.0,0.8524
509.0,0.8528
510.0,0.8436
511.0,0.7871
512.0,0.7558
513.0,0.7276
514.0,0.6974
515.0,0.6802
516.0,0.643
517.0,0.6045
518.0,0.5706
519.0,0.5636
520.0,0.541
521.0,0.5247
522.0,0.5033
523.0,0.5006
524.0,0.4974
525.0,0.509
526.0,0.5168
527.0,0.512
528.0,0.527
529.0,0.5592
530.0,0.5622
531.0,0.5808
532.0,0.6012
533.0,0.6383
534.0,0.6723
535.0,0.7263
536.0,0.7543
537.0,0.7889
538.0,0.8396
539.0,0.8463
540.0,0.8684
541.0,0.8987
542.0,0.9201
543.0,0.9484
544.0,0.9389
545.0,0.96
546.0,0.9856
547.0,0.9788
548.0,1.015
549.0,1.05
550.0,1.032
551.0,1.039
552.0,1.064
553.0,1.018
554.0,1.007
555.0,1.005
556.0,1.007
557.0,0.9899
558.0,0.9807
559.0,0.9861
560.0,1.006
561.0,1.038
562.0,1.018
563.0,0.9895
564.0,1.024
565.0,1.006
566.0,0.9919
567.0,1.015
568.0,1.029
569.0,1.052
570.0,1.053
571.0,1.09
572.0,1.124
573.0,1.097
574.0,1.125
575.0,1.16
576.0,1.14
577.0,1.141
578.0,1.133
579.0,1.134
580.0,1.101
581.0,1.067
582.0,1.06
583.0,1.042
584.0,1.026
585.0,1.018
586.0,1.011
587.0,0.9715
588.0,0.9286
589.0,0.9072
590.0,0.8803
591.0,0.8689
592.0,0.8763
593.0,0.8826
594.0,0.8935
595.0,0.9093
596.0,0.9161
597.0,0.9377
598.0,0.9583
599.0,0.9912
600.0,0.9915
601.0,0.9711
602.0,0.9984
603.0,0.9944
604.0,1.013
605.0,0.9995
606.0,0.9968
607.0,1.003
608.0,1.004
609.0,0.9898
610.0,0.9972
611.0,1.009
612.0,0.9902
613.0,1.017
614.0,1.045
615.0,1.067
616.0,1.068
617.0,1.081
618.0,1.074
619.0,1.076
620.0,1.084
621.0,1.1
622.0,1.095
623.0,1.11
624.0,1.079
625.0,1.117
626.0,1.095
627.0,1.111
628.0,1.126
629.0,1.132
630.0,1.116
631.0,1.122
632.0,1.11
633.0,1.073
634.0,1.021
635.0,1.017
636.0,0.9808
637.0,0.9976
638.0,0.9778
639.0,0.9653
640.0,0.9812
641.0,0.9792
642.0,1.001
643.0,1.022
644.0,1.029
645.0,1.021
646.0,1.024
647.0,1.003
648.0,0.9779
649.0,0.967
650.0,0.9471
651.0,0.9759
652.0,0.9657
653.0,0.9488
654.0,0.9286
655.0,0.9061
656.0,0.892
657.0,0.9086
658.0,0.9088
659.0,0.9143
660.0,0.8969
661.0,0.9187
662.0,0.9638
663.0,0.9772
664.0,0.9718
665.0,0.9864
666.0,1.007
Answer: 7.4 keV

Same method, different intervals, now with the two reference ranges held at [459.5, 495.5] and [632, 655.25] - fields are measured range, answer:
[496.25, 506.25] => 1.1 keV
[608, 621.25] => -0.7 keV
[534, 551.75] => 1.4 keV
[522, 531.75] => 4.5 keV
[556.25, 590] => -1.7 keV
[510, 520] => 3.2 keV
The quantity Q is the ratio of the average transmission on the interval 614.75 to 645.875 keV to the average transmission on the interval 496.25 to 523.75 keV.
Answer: 1.40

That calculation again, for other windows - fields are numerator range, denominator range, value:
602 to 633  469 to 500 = 1.11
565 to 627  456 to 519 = 1.10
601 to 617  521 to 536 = 1.78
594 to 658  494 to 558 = 1.27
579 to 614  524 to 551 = 1.26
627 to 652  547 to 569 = 1.01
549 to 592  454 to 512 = 1.07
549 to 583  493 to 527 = 1.41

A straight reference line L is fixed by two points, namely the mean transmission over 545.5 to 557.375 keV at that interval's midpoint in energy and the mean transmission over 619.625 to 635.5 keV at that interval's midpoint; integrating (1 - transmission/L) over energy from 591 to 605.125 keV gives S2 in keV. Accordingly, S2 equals 1.5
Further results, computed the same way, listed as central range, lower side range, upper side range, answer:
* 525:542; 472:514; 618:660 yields 4.7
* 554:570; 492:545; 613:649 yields -2.7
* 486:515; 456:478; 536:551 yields 3.5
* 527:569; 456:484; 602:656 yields 5.3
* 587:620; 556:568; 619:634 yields 2.7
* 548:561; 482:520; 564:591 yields -0.4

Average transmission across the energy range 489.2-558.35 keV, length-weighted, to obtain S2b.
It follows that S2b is 0.806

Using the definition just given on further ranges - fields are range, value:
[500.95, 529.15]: 0.688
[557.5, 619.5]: 1.02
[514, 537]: 0.588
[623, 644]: 1.05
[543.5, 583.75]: 1.04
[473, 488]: 0.972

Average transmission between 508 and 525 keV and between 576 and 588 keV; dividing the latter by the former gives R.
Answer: 1.6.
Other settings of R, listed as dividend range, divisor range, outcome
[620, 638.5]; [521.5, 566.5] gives 1.28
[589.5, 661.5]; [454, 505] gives 1.02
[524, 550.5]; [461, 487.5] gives 0.76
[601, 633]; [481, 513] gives 1.18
